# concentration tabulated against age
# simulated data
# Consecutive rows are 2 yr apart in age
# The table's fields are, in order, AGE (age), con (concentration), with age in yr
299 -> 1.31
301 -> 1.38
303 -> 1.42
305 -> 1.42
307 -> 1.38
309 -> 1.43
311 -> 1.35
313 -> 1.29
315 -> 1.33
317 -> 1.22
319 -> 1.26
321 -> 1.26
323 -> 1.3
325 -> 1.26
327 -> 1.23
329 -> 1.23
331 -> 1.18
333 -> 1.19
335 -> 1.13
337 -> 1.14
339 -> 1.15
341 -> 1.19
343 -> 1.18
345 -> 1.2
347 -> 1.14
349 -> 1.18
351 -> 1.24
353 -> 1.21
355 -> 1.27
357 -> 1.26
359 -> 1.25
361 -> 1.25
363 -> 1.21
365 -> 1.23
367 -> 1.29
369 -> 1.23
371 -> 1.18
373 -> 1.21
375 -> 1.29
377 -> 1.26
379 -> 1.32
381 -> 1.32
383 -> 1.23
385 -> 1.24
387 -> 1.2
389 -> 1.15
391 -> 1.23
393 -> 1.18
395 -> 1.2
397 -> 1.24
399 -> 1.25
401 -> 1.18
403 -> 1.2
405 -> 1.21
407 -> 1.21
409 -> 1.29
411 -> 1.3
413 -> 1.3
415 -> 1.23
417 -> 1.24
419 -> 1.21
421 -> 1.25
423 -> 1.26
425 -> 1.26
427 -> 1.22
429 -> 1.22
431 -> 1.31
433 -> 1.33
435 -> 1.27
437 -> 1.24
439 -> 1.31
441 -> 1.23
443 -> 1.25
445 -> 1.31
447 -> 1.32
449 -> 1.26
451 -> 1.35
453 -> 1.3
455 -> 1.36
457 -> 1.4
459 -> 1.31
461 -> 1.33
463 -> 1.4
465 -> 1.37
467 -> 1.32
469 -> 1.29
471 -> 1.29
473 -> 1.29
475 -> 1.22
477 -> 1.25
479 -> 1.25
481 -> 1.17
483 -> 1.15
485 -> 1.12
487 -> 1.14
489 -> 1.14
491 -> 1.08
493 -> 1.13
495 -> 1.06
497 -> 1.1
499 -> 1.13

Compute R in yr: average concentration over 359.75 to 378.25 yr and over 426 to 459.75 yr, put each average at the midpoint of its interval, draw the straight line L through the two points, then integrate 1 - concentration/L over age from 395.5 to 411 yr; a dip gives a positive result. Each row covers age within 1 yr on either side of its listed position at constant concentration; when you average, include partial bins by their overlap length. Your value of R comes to 0.4 yr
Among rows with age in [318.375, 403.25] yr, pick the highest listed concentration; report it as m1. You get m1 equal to 1.32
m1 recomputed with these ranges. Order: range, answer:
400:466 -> 1.4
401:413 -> 1.3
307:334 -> 1.43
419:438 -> 1.33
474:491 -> 1.25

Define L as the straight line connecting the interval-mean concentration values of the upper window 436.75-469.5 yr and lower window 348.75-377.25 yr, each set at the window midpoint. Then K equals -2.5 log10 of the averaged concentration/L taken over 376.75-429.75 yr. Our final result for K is 0.03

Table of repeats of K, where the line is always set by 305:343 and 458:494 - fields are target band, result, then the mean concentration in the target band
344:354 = 0.05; 1.19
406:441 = -0.02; 1.26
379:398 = 0.02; 1.23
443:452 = -0.05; 1.3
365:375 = 0.01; 1.23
